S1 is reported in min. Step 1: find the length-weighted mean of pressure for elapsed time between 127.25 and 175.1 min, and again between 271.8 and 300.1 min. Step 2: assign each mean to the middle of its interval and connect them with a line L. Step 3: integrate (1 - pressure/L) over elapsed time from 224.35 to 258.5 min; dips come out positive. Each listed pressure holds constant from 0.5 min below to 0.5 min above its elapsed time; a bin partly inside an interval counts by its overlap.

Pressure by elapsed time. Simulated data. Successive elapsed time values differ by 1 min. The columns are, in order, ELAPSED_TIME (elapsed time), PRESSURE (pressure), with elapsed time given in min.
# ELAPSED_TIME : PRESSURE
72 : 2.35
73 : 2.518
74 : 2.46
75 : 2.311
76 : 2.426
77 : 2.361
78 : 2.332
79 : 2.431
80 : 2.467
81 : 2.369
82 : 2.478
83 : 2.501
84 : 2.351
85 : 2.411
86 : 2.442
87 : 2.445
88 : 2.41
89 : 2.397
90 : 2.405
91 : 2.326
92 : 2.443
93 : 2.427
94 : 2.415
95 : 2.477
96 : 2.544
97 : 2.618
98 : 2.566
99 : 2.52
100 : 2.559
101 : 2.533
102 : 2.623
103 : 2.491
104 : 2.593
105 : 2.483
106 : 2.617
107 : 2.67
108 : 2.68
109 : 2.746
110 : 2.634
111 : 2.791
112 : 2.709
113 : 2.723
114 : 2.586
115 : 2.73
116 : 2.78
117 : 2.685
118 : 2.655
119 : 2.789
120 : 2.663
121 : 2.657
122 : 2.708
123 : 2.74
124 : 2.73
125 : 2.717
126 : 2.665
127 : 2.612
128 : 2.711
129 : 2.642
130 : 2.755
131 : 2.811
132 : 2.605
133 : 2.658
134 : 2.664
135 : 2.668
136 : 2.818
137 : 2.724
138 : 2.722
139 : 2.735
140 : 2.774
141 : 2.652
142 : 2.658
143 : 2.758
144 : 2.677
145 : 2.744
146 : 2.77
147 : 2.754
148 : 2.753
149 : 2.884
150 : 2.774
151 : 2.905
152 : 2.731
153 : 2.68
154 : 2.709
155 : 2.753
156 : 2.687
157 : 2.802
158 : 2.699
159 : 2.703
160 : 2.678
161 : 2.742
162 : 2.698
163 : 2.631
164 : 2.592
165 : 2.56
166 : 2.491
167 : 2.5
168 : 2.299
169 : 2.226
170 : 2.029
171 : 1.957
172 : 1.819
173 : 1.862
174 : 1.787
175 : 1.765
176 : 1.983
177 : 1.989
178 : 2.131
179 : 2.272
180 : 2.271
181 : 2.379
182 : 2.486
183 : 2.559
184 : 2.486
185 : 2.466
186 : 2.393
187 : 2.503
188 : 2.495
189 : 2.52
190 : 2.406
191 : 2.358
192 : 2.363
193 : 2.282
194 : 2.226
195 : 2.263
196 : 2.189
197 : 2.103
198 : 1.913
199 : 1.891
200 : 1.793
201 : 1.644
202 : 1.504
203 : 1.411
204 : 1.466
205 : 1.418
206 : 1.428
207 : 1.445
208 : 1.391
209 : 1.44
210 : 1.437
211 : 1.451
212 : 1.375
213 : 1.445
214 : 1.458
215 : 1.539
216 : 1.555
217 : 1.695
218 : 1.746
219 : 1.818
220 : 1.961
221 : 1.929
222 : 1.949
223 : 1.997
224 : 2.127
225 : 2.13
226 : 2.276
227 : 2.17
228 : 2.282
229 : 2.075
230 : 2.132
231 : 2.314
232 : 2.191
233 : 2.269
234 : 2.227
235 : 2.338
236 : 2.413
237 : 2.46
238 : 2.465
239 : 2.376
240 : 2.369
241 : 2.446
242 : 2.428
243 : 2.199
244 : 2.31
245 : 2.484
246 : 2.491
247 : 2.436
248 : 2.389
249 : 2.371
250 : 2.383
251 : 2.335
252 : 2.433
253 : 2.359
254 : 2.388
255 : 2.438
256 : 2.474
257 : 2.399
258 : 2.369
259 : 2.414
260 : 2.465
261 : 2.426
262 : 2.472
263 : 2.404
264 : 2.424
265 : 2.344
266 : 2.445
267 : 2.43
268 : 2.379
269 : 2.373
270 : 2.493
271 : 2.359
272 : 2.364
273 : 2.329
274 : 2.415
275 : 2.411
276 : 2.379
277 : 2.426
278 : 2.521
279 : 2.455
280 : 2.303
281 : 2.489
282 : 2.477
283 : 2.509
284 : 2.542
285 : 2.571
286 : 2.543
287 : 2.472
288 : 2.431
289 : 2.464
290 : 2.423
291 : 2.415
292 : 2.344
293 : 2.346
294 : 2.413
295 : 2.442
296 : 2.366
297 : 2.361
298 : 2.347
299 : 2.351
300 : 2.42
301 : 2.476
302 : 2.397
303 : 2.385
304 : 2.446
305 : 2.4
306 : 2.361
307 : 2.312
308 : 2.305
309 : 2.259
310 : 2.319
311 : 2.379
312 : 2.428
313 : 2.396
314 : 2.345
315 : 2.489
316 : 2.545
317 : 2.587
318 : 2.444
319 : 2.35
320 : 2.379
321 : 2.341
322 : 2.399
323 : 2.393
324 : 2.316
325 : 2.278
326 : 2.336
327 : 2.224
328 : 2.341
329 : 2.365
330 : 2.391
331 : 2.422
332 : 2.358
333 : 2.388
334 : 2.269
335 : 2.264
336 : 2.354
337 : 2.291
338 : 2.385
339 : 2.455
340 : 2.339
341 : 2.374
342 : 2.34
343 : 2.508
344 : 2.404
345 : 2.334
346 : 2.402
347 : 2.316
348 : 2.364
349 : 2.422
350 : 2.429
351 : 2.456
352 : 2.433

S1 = 1.92 min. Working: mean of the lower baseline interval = 2.59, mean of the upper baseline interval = 2.43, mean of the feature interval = 2.34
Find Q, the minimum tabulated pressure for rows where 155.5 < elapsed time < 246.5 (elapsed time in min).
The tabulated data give 1.375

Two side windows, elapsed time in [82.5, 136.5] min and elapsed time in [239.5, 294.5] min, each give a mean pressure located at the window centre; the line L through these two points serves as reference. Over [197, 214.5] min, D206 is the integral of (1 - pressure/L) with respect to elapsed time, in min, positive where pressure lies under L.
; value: 6.7 min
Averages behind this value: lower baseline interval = 2.6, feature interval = 1.54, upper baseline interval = 2.42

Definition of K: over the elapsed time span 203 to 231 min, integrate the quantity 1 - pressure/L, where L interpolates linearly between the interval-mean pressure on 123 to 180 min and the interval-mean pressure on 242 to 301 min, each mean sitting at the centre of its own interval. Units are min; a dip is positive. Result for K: 8.2 min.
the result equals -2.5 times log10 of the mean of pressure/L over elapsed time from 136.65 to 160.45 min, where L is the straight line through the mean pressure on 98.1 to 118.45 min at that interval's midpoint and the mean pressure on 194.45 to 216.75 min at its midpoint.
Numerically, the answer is -0.231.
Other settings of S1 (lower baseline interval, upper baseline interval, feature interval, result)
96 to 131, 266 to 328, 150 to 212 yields 9.0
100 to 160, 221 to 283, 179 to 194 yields 0.7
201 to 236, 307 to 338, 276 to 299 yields -2.7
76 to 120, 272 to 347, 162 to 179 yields 2.1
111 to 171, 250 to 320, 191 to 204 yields 3.1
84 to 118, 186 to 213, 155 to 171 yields -3.1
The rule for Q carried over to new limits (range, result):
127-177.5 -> 1.765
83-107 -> 2.326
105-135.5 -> 2.483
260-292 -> 2.303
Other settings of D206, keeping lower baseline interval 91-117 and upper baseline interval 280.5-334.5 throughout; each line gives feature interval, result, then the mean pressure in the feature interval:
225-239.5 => 1.1 min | 2.28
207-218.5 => 4.6 min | 1.5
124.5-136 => -0.5 min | 2.69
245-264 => 0.3 min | 2.42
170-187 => 2.4 min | 2.17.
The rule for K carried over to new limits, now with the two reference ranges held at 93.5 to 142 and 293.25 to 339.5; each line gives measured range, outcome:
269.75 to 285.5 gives -0.06 min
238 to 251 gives 0.46 min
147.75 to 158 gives -0.61 min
